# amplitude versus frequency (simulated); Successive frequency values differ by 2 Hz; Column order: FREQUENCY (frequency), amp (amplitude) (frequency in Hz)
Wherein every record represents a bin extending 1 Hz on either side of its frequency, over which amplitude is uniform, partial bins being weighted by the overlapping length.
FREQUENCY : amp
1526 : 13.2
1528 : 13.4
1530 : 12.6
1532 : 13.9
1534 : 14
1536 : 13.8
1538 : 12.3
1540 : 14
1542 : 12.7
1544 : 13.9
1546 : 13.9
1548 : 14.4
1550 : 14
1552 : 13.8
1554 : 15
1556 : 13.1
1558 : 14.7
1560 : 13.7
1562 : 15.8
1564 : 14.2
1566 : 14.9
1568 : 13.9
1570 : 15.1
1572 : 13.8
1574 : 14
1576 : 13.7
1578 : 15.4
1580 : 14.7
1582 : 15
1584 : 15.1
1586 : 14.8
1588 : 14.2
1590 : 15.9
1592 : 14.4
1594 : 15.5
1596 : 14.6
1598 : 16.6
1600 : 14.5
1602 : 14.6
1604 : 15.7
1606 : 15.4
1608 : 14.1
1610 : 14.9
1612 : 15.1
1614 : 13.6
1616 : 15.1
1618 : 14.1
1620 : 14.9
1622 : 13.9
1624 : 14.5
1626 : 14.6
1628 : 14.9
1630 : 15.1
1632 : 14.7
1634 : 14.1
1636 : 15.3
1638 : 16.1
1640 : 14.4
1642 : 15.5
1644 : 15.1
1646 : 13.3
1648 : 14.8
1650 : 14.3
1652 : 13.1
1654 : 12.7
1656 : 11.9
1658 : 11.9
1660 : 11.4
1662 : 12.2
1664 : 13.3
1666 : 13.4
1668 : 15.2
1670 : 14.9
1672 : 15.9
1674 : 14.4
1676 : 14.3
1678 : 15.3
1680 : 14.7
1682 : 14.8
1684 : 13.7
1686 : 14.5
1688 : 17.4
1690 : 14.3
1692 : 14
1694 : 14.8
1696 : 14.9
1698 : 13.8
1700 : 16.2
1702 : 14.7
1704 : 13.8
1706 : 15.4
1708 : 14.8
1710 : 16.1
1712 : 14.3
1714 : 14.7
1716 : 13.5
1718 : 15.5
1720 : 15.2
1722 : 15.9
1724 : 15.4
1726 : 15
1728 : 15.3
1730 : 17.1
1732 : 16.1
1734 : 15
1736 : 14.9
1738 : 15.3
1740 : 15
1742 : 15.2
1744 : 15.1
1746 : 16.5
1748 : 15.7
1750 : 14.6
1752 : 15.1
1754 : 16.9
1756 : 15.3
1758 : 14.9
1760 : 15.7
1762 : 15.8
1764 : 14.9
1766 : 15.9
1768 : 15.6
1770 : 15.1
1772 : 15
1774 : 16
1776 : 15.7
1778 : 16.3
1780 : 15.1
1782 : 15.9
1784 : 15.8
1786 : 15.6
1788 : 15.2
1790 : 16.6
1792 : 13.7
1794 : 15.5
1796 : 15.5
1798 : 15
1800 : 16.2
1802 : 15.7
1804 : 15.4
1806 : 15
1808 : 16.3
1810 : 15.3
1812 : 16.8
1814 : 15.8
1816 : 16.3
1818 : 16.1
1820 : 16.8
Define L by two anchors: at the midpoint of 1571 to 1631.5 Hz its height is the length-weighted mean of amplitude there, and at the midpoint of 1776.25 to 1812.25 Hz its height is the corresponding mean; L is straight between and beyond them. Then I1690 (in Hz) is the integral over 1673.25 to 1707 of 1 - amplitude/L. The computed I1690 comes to 0.8 Hz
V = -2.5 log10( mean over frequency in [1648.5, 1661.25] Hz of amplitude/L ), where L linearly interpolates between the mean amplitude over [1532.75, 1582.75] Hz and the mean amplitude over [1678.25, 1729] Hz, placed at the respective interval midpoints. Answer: 0.161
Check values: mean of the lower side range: 14.1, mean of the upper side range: 14.9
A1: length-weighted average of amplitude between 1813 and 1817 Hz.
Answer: 16.1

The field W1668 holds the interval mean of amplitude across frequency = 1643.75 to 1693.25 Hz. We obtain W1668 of 14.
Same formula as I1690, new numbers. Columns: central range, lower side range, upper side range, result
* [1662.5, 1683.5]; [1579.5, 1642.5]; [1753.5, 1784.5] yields 0.85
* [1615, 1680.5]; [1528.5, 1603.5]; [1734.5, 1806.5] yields 2.52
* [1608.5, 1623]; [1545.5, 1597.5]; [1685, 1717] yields 0.14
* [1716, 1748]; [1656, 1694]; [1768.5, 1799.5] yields -1.28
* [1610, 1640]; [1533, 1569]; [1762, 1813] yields -0.44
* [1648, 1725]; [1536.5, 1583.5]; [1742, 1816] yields 3.09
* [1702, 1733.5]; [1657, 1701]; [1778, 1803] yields -0.94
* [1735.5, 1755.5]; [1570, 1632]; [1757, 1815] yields -0.07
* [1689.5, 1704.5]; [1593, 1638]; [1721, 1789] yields 0.63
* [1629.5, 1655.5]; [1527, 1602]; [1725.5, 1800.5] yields 0.59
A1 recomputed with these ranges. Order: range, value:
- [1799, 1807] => 15.6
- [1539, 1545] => 13.5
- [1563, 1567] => 14.6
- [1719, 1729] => 15.4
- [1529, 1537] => 13.6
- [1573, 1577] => 13.8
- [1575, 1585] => 14.8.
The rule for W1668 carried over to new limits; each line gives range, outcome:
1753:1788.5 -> 15.6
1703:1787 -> 15.4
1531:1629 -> 14.5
